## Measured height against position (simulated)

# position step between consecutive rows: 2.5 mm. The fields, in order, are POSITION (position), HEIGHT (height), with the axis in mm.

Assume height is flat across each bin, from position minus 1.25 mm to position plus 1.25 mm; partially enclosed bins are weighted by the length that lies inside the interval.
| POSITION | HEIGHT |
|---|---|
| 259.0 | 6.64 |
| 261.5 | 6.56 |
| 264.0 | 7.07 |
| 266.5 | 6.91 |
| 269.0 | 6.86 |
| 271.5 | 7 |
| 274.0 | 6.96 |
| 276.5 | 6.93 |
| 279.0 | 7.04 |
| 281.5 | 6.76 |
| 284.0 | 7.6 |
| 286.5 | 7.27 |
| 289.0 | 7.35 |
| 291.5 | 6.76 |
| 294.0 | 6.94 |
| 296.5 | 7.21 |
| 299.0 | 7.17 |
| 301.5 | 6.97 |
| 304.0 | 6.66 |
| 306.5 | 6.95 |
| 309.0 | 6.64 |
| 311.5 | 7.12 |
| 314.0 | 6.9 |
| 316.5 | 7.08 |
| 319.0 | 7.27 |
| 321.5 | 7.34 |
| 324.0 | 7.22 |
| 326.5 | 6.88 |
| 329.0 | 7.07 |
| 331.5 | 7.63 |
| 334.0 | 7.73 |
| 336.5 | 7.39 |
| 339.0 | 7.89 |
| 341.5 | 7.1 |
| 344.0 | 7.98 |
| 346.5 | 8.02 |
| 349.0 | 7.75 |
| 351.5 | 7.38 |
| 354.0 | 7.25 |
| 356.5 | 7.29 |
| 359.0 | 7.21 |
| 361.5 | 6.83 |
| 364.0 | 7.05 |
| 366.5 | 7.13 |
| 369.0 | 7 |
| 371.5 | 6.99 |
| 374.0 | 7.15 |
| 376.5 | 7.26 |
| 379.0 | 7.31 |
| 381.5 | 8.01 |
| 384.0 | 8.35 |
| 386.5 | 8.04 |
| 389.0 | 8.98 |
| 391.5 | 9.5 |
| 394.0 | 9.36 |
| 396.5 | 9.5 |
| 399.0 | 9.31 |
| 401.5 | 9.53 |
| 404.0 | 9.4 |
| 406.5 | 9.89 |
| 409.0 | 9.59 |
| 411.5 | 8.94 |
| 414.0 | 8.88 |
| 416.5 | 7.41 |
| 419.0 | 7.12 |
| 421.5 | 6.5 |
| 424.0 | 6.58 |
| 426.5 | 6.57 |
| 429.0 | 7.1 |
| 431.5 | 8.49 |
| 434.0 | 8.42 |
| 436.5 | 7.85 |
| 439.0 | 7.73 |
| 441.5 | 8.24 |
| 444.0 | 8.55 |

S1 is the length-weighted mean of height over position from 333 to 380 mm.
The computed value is 7.35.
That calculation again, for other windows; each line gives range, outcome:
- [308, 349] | 7.35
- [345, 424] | 8.04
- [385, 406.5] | 9.23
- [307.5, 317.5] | 6.93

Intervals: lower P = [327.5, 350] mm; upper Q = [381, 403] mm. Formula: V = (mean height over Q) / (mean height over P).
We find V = 1.18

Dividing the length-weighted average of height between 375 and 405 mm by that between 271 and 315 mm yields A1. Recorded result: 1.24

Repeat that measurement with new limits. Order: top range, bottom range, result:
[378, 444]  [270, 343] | 1.17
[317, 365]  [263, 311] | 1.05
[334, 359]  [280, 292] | 1.05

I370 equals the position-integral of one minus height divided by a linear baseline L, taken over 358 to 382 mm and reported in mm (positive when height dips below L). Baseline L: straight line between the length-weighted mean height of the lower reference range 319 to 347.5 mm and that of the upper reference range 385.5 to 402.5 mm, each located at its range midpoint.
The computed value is 3.8 mm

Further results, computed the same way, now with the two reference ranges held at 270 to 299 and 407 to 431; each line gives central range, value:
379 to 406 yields -4.8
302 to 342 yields 0.5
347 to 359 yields 0.0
